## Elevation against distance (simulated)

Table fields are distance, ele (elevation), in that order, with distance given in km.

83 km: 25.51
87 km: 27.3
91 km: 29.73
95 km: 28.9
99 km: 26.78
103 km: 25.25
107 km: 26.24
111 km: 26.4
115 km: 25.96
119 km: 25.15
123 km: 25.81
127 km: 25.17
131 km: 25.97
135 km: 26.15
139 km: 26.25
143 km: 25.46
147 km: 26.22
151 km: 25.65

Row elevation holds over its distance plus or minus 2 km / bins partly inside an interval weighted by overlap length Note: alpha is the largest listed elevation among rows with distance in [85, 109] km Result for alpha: 29.73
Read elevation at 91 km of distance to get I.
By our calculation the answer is 29.73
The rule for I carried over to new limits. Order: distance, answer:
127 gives 25.17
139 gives 26.25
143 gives 25.46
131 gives 25.97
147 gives 26.22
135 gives 26.15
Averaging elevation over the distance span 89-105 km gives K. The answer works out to 27.7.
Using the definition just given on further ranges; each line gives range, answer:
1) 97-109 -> 26.1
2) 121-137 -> 25.8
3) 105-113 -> 26.3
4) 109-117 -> 26.2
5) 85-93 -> 28.5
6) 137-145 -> 25.9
